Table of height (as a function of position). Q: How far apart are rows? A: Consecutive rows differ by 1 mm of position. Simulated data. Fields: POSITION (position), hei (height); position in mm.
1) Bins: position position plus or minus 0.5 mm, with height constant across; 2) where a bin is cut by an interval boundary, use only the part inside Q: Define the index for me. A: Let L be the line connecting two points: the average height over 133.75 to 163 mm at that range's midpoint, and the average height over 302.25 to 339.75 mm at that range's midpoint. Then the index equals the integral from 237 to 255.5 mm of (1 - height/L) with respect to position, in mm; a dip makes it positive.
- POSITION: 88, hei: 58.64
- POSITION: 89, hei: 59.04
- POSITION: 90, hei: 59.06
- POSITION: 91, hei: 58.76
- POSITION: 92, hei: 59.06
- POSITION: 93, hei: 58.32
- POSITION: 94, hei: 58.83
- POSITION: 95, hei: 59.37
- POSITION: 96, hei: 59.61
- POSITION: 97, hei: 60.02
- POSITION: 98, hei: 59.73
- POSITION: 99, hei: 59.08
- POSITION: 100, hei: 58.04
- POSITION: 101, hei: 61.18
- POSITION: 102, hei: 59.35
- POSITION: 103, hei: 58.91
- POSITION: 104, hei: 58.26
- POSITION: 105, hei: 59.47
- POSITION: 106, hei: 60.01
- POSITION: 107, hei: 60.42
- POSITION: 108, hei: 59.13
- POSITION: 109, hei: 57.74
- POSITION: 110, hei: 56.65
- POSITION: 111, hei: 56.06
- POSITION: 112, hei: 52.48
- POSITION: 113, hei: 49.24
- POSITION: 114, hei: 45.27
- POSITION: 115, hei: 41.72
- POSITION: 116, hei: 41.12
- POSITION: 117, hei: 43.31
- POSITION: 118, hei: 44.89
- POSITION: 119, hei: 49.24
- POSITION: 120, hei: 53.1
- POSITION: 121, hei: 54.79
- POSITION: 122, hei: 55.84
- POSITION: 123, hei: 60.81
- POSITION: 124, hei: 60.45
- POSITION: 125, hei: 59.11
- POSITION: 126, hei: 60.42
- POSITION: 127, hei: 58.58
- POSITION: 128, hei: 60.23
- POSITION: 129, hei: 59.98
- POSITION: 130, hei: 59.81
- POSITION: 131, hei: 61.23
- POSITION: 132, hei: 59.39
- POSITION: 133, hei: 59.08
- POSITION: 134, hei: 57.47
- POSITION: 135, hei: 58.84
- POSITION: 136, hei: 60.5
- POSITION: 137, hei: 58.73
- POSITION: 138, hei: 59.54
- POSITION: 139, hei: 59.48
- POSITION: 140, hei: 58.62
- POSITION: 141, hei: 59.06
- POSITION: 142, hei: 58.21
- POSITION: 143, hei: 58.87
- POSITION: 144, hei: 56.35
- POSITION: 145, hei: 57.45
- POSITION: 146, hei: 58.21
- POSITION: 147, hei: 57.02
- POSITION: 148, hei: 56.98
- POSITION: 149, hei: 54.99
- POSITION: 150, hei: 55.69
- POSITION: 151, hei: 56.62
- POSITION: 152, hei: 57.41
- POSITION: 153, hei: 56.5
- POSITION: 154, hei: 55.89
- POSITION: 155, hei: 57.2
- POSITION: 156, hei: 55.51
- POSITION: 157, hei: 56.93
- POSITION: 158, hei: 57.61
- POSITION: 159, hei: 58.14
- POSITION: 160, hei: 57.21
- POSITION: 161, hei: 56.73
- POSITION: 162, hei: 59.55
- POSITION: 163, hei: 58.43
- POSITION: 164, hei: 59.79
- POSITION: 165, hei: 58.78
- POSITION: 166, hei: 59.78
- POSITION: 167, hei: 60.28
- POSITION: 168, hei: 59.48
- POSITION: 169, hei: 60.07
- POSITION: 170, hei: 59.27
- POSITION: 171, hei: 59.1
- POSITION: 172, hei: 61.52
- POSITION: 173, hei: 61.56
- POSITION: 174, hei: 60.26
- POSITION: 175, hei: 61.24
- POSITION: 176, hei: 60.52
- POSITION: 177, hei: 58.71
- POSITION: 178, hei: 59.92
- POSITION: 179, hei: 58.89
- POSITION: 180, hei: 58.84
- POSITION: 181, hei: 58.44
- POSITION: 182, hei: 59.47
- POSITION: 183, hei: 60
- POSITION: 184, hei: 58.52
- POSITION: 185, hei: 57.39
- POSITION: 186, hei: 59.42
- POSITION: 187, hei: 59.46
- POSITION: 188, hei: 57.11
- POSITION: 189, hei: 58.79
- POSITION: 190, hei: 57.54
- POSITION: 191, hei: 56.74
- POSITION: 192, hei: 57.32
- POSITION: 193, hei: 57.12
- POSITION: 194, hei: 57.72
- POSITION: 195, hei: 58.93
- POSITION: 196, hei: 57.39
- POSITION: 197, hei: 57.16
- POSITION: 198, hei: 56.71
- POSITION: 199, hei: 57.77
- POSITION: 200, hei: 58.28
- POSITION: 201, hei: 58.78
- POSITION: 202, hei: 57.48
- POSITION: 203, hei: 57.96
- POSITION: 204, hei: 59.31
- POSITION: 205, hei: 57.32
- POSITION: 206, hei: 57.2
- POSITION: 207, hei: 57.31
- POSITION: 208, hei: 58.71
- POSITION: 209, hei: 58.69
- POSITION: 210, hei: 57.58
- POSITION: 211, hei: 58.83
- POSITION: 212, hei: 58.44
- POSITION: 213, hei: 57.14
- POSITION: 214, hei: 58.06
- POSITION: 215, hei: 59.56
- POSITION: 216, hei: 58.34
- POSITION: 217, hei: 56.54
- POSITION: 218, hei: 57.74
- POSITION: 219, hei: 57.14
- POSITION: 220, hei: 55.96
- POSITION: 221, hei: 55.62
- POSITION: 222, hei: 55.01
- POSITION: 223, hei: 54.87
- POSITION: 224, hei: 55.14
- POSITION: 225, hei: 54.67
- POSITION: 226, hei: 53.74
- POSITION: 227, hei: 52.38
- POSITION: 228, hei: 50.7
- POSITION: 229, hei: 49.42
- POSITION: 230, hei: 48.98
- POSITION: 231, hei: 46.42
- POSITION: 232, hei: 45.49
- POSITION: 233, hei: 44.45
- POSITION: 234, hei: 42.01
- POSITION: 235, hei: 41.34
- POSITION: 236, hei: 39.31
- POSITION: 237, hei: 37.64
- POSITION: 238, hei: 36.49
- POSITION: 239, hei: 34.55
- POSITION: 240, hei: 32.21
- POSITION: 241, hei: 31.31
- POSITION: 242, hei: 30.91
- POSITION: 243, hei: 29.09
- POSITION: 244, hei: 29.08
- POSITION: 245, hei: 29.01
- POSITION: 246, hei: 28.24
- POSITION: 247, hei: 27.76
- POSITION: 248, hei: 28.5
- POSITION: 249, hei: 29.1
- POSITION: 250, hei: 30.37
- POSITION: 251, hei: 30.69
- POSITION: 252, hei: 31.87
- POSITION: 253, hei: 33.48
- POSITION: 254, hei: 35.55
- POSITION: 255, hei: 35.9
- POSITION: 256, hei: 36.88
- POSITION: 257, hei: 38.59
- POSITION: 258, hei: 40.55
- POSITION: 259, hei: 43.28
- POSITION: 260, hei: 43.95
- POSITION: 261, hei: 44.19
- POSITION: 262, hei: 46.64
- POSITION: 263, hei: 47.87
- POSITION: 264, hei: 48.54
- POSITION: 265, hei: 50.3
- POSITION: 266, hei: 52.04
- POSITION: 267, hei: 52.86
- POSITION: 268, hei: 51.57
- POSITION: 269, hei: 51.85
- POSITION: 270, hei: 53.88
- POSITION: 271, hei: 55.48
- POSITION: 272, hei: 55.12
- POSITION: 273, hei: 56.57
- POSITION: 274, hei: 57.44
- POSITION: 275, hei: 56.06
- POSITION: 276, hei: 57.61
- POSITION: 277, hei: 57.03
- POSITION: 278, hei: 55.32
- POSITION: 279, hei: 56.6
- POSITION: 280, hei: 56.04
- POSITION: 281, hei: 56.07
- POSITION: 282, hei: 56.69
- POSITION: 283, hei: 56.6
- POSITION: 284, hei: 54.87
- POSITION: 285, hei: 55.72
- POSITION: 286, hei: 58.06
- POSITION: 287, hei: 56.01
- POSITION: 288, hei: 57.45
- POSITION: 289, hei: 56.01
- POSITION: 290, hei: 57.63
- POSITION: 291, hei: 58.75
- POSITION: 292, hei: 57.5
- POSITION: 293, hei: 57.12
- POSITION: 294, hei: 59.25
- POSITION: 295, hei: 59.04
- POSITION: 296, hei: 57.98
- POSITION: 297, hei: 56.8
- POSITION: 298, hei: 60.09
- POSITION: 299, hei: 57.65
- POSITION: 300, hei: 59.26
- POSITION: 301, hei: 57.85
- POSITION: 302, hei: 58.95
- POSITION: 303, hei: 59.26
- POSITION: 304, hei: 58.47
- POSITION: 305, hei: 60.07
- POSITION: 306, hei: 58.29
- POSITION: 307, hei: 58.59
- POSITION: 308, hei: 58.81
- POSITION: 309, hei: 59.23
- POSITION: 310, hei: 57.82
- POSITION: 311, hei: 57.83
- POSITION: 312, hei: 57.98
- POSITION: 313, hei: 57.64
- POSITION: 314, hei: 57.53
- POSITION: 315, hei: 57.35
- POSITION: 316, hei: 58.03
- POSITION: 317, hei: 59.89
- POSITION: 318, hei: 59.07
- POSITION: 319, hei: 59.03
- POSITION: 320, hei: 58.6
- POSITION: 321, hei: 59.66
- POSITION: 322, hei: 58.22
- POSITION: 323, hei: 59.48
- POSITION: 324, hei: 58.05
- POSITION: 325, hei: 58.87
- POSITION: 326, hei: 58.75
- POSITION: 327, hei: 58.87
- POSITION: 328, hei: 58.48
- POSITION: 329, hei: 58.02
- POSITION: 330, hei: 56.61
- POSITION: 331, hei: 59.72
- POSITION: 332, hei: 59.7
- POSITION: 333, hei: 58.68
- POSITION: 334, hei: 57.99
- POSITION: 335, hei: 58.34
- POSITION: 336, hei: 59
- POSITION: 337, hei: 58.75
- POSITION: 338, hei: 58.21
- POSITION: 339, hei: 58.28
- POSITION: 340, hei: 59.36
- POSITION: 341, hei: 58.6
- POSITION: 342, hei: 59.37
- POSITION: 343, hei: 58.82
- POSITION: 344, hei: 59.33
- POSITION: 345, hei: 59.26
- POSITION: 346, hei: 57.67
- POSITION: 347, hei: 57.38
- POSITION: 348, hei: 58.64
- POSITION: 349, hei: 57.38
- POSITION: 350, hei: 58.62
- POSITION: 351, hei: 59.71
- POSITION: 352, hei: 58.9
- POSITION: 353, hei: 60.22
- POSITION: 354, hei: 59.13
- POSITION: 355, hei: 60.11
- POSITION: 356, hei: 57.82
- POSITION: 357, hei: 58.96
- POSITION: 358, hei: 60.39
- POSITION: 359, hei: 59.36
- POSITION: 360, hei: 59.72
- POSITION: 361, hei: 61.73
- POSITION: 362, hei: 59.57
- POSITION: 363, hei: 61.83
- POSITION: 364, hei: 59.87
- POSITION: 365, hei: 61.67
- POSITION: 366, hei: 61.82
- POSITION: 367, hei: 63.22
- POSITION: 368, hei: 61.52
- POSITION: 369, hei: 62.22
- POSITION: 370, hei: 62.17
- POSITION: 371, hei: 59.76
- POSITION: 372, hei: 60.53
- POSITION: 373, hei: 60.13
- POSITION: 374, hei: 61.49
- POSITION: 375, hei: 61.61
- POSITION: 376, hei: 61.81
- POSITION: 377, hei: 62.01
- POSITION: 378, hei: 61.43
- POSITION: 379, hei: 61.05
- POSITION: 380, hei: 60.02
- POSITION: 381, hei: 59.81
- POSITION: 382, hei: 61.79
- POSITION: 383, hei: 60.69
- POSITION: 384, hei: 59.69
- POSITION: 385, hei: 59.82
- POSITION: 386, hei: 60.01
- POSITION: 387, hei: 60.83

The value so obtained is 8.5 mm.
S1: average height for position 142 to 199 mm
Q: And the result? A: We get 58.3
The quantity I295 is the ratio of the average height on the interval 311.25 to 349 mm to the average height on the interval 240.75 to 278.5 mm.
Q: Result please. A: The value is 1.38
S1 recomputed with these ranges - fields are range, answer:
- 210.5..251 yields 44.9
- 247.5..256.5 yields 32.5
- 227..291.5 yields 45.4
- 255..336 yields 55.7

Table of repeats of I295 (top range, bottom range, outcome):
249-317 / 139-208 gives 0.91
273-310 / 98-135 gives 1.03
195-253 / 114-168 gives 0.84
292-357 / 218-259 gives 1.44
